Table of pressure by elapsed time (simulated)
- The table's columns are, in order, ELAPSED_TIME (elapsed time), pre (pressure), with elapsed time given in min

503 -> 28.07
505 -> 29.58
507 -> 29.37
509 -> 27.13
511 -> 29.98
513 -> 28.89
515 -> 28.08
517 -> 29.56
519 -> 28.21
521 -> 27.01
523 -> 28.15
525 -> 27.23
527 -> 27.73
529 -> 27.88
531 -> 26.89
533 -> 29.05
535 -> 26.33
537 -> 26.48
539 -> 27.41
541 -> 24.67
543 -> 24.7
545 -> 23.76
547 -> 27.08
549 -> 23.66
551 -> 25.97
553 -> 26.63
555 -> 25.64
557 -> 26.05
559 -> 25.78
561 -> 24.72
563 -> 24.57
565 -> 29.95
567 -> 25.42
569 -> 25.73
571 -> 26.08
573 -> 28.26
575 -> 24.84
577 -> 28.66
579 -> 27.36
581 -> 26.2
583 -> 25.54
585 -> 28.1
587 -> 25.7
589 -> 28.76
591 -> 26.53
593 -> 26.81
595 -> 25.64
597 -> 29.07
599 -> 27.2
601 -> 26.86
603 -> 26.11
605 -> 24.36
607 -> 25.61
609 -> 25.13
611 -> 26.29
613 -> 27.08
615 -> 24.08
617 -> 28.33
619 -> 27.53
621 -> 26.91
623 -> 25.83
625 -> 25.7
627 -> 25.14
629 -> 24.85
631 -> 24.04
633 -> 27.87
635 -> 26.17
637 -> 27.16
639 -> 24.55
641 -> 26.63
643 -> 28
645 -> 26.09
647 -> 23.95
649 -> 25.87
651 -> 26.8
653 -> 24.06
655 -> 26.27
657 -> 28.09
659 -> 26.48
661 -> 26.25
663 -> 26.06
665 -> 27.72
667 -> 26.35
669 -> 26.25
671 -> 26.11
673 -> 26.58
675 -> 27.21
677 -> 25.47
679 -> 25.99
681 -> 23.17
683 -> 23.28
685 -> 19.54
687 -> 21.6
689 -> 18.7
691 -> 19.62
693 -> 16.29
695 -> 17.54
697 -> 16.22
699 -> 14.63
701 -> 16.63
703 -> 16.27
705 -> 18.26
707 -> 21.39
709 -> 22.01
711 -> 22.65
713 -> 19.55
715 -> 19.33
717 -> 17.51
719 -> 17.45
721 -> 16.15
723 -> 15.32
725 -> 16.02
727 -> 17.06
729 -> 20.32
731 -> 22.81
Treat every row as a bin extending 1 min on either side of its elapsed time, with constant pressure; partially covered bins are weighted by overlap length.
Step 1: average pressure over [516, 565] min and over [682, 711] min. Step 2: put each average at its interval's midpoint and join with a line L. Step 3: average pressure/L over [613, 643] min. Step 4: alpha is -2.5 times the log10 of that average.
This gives -0.18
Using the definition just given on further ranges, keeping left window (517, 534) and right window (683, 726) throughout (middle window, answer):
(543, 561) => 0.04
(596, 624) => -0.13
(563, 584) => -0.06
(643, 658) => -0.22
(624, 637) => -0.16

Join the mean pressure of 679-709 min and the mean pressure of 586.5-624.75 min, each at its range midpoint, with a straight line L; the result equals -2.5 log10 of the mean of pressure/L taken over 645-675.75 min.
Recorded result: -0.20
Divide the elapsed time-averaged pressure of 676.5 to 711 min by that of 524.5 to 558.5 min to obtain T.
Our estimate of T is 0.75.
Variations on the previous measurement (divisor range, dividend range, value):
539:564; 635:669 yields 1.04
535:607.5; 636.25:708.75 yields 0.89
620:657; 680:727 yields 0.72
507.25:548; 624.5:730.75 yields 0.83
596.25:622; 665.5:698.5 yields 0.85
